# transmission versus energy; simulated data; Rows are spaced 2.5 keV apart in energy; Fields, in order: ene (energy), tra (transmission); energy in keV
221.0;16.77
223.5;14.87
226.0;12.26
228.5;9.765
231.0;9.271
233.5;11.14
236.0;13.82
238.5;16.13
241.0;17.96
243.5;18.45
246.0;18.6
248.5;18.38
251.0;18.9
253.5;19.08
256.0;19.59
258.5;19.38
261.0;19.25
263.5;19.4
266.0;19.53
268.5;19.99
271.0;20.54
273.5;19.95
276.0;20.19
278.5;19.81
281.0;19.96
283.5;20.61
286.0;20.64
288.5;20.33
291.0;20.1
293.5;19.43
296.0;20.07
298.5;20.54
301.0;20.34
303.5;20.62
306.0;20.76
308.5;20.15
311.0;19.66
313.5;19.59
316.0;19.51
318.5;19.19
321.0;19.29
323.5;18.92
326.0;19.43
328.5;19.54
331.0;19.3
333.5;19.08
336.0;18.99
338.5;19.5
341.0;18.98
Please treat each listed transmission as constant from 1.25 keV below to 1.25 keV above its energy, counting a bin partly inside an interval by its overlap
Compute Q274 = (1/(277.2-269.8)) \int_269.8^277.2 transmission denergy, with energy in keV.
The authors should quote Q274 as 20.2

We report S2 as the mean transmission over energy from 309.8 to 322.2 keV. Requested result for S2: 19.4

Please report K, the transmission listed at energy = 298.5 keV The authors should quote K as 20.54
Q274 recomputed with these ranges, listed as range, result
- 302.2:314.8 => 20.2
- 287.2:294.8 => 20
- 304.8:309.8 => 20.4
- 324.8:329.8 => 19.5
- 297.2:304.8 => 20.5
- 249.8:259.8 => 19.2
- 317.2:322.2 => 19.2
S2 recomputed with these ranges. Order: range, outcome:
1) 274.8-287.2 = 20.2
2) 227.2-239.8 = 12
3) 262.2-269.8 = 19.6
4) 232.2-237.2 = 12.4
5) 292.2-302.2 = 20.1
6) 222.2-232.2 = 11.6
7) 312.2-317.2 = 19.6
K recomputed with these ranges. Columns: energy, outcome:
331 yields 19.3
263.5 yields 19.4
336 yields 18.99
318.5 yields 19.19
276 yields 20.19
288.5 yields 20.33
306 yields 20.76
